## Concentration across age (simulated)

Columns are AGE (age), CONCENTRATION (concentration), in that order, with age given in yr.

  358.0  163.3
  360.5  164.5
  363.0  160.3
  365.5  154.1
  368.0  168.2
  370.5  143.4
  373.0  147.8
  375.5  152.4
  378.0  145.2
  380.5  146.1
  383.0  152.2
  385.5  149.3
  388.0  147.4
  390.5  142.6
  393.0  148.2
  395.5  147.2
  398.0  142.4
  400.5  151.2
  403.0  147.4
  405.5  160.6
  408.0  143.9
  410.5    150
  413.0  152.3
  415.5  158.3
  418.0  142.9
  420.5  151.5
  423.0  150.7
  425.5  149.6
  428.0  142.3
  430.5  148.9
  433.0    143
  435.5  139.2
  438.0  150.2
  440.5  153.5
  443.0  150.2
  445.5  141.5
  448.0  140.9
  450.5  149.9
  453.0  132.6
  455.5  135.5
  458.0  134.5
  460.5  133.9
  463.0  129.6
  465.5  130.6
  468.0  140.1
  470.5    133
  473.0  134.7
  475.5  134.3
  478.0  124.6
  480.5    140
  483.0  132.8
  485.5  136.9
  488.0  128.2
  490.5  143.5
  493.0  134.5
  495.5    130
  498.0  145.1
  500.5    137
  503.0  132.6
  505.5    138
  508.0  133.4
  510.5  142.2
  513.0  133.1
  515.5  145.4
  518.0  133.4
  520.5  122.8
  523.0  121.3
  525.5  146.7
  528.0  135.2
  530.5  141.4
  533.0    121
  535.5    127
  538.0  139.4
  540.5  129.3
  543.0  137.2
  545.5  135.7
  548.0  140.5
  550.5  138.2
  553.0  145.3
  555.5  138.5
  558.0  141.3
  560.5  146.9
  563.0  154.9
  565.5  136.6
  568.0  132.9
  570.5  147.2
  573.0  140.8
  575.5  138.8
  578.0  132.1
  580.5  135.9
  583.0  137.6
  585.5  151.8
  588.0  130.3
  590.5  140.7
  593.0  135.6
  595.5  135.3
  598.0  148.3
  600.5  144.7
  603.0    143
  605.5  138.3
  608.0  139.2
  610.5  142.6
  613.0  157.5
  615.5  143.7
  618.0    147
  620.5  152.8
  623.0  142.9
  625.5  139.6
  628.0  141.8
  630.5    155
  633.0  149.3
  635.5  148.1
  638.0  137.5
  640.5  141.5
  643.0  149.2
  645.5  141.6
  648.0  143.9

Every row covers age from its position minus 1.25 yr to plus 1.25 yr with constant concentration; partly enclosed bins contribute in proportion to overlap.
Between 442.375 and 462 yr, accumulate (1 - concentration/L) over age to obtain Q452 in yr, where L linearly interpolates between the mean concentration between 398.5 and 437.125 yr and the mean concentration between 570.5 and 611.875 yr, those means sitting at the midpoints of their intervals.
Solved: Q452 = 1.01 yr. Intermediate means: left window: 149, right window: 140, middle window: 139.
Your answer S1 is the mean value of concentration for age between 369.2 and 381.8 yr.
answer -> 147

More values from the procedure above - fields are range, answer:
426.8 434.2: 145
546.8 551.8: 139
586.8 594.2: 136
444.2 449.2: 141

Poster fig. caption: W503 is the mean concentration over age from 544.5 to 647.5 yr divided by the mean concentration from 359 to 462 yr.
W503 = 0.96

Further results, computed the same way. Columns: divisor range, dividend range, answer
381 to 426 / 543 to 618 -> 0.95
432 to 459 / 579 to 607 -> 0.98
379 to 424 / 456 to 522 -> 0.90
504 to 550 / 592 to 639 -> 1.07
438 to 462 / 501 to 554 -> 0.95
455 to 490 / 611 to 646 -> 1.09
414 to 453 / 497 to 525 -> 0.92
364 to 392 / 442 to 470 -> 0.92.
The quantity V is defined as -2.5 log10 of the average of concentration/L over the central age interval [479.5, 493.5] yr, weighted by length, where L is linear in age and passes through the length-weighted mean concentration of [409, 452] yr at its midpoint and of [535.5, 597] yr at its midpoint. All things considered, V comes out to 0.06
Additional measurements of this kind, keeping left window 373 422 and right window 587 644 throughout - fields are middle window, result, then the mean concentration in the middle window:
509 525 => 0.096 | 134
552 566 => 0.006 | 144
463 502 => 0.093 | 135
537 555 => 0.057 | 138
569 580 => 0.041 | 139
